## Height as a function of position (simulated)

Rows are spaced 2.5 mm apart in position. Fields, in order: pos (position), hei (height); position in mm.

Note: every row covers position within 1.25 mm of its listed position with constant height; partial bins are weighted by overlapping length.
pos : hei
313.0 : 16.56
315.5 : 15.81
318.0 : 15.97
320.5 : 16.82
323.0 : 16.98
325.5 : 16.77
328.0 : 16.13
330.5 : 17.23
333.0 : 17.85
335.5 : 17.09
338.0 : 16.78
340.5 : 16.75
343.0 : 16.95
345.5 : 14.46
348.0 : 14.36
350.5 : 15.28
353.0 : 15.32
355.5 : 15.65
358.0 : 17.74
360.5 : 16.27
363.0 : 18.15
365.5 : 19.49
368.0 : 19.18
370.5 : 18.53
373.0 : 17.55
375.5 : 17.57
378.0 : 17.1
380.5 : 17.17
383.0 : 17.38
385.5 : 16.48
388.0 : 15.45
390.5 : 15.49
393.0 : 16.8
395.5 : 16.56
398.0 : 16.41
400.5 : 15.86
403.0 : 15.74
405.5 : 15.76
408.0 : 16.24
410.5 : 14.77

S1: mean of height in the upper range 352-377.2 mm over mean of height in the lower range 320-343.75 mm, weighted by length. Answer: 1.04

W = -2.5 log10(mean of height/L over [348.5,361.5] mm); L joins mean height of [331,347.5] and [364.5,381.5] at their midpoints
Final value 0.087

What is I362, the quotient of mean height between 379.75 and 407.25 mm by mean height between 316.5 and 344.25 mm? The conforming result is 0.97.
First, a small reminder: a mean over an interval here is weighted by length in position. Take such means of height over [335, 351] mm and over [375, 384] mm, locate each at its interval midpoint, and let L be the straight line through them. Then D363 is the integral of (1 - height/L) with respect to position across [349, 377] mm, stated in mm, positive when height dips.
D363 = -1.1 mm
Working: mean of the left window 15.9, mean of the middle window 17.3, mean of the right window 17.3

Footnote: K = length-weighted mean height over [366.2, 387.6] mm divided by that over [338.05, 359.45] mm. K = 1.1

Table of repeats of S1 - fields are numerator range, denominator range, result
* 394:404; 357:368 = 0.90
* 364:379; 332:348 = 1.11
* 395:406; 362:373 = 0.86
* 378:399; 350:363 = 1.01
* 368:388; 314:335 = 1.04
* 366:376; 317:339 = 1.09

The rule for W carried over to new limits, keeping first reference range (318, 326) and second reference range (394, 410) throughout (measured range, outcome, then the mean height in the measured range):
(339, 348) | 0.047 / 15.8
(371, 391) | -0.043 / 16.9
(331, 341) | -0.035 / 17.2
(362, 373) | -0.147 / 18.7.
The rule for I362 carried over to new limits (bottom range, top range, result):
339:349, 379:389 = 1.06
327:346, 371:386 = 1.03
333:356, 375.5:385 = 1.08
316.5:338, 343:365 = 0.96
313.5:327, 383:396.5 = 0.99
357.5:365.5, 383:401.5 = 0.92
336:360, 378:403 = 1.03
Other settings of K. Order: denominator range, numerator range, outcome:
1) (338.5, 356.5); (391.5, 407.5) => 1.04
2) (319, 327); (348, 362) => 0.95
